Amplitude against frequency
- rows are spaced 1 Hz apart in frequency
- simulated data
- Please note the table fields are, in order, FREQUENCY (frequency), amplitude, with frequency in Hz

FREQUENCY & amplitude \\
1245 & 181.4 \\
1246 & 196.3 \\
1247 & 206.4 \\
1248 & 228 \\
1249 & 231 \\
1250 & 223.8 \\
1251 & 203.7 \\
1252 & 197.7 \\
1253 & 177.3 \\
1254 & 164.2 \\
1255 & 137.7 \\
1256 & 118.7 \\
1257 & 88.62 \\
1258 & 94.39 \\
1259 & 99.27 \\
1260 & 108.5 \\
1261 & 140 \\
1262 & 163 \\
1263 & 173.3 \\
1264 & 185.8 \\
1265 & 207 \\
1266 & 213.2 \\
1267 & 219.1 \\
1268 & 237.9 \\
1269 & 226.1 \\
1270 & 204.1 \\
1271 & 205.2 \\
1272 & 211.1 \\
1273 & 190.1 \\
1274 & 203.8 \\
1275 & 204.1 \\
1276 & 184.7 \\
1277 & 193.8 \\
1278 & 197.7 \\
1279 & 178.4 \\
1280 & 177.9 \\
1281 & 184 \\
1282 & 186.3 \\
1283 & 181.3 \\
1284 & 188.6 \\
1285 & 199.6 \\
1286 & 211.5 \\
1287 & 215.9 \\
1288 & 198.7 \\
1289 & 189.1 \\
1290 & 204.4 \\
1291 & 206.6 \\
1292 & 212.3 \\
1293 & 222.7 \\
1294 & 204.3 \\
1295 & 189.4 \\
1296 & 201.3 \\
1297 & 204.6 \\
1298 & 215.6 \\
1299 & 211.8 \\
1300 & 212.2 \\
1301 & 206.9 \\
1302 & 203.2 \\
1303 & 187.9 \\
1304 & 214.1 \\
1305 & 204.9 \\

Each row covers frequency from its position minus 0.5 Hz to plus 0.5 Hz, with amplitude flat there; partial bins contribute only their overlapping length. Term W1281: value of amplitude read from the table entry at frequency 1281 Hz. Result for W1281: 184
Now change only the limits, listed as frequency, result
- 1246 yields 196.3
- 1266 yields 213.2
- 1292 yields 212.3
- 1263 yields 173.3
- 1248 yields 228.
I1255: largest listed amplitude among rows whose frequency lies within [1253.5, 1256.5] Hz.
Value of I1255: 164.2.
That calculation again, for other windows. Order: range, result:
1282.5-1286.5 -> 211.5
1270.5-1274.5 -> 211.1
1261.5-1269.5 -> 237.9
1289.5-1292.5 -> 212.3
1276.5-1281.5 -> 197.7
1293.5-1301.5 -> 215.6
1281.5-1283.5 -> 186.3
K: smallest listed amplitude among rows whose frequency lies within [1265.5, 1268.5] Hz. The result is 213.2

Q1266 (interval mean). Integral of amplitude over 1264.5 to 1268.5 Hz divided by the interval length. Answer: 219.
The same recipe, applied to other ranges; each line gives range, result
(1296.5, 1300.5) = 211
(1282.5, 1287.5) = 199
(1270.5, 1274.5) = 203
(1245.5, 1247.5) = 201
